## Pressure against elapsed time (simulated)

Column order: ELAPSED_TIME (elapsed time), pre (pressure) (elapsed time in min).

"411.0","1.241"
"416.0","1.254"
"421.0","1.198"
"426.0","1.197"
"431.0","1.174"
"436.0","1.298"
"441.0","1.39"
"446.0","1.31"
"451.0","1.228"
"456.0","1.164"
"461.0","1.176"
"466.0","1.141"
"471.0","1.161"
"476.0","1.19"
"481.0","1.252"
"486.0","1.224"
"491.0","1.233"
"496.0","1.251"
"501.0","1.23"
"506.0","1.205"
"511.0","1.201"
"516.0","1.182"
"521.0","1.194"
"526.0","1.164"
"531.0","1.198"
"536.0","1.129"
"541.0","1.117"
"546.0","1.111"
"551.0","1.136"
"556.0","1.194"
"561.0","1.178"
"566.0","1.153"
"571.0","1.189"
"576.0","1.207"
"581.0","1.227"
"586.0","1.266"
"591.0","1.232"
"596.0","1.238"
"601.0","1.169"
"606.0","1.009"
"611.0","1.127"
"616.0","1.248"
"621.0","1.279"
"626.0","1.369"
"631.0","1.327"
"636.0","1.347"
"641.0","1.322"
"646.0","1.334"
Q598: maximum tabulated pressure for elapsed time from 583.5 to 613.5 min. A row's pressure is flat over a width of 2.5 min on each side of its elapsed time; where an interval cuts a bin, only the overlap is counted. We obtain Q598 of 1.266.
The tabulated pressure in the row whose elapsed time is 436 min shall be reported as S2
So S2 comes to 1.298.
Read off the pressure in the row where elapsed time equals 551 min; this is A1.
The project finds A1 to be 1.136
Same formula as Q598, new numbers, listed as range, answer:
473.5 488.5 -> 1.252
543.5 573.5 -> 1.194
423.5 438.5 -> 1.298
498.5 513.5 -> 1.23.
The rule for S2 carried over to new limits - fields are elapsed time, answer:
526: 1.164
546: 1.111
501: 1.23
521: 1.194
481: 1.252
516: 1.182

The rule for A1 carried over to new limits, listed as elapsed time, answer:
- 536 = 1.129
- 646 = 1.334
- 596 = 1.238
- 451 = 1.228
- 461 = 1.176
